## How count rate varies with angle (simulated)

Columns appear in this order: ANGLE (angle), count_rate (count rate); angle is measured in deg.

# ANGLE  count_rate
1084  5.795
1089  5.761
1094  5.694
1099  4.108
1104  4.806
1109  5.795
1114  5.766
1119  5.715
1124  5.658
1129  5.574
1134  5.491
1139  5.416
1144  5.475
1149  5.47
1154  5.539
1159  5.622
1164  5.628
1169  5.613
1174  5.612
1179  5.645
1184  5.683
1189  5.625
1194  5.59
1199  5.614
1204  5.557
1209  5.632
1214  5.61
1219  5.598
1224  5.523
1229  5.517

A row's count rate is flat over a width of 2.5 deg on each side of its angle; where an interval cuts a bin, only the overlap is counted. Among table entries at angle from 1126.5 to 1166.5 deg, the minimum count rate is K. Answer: 5.416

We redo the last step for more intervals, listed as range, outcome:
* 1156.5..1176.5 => 5.612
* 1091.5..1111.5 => 4.108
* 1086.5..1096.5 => 5.694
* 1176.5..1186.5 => 5.645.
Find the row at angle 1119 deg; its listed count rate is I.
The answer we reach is 5.715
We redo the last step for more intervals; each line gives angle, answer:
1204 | 5.557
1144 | 5.475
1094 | 5.694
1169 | 5.613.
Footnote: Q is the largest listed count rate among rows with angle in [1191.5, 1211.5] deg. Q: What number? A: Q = 5.632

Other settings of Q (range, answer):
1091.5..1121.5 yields 5.795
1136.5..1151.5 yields 5.475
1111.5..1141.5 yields 5.766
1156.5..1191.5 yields 5.683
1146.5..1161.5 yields 5.622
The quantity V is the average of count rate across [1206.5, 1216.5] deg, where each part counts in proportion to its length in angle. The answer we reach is 5.62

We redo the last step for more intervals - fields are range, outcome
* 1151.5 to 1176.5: 5.6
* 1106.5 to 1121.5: 5.76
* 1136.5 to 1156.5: 5.47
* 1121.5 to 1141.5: 5.53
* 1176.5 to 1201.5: 5.63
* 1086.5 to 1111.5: 5.23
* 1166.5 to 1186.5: 5.64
